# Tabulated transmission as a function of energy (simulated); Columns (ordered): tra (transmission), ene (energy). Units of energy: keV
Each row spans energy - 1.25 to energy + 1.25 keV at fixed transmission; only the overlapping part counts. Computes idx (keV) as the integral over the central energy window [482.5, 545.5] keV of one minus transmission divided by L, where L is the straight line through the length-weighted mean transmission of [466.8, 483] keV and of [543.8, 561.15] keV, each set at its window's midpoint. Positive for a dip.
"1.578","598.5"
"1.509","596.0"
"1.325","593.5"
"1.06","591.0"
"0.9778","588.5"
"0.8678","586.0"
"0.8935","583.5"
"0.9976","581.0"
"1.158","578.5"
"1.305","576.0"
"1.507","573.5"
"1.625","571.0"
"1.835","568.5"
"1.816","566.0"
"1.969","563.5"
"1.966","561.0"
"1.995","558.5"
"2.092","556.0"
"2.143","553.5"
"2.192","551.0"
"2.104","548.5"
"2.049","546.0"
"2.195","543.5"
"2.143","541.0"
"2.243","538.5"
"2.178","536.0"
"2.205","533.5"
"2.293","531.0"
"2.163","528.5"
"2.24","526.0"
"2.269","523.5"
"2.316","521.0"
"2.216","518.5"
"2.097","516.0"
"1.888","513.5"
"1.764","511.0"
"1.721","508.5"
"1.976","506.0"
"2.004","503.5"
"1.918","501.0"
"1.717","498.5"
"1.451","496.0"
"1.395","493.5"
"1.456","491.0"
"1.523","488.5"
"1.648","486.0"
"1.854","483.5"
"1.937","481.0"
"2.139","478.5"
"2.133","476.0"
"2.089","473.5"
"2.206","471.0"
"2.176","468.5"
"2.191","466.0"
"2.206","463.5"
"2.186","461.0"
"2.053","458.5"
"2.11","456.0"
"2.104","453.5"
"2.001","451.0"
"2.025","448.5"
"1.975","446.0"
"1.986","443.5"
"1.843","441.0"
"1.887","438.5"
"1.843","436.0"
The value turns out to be 4.2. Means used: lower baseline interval 2.1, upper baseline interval 2.09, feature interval 1.96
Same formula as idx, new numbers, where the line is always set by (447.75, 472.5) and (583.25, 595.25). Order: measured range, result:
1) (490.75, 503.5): 1.2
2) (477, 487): 0.2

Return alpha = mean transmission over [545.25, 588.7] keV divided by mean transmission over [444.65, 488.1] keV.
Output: 0.8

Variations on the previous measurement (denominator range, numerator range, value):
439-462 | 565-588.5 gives 0.65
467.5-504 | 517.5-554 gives 1.20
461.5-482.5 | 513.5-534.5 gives 1.03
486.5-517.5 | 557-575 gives 1.04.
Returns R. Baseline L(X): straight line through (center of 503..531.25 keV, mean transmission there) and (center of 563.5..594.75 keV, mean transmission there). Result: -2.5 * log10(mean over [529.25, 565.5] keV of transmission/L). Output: -0.24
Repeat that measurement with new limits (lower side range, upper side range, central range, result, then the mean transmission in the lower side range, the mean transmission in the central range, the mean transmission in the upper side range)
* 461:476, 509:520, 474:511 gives 0.16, 2.17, 1.78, 1.98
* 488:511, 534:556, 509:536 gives -0.11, 1.69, 2.13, 2.15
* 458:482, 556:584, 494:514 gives 0.09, 2.14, 1.79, 1.59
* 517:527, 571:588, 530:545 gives -0.13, 2.26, 2.21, 1.15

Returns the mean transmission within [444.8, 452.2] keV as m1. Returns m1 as 2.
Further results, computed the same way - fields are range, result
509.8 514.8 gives 1.83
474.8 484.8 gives 2.01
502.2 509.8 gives 1.9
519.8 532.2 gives 2.26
